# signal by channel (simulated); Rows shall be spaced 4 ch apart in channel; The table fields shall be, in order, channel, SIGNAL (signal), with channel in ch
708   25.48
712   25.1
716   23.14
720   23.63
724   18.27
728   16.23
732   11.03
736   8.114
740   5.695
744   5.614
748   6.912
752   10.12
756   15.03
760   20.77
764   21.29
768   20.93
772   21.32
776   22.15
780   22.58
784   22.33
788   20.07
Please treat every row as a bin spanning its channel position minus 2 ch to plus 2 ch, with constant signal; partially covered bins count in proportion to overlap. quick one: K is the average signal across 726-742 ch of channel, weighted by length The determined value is 10.3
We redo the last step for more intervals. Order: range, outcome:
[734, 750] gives 6.58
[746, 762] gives 13.2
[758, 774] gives 21.1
